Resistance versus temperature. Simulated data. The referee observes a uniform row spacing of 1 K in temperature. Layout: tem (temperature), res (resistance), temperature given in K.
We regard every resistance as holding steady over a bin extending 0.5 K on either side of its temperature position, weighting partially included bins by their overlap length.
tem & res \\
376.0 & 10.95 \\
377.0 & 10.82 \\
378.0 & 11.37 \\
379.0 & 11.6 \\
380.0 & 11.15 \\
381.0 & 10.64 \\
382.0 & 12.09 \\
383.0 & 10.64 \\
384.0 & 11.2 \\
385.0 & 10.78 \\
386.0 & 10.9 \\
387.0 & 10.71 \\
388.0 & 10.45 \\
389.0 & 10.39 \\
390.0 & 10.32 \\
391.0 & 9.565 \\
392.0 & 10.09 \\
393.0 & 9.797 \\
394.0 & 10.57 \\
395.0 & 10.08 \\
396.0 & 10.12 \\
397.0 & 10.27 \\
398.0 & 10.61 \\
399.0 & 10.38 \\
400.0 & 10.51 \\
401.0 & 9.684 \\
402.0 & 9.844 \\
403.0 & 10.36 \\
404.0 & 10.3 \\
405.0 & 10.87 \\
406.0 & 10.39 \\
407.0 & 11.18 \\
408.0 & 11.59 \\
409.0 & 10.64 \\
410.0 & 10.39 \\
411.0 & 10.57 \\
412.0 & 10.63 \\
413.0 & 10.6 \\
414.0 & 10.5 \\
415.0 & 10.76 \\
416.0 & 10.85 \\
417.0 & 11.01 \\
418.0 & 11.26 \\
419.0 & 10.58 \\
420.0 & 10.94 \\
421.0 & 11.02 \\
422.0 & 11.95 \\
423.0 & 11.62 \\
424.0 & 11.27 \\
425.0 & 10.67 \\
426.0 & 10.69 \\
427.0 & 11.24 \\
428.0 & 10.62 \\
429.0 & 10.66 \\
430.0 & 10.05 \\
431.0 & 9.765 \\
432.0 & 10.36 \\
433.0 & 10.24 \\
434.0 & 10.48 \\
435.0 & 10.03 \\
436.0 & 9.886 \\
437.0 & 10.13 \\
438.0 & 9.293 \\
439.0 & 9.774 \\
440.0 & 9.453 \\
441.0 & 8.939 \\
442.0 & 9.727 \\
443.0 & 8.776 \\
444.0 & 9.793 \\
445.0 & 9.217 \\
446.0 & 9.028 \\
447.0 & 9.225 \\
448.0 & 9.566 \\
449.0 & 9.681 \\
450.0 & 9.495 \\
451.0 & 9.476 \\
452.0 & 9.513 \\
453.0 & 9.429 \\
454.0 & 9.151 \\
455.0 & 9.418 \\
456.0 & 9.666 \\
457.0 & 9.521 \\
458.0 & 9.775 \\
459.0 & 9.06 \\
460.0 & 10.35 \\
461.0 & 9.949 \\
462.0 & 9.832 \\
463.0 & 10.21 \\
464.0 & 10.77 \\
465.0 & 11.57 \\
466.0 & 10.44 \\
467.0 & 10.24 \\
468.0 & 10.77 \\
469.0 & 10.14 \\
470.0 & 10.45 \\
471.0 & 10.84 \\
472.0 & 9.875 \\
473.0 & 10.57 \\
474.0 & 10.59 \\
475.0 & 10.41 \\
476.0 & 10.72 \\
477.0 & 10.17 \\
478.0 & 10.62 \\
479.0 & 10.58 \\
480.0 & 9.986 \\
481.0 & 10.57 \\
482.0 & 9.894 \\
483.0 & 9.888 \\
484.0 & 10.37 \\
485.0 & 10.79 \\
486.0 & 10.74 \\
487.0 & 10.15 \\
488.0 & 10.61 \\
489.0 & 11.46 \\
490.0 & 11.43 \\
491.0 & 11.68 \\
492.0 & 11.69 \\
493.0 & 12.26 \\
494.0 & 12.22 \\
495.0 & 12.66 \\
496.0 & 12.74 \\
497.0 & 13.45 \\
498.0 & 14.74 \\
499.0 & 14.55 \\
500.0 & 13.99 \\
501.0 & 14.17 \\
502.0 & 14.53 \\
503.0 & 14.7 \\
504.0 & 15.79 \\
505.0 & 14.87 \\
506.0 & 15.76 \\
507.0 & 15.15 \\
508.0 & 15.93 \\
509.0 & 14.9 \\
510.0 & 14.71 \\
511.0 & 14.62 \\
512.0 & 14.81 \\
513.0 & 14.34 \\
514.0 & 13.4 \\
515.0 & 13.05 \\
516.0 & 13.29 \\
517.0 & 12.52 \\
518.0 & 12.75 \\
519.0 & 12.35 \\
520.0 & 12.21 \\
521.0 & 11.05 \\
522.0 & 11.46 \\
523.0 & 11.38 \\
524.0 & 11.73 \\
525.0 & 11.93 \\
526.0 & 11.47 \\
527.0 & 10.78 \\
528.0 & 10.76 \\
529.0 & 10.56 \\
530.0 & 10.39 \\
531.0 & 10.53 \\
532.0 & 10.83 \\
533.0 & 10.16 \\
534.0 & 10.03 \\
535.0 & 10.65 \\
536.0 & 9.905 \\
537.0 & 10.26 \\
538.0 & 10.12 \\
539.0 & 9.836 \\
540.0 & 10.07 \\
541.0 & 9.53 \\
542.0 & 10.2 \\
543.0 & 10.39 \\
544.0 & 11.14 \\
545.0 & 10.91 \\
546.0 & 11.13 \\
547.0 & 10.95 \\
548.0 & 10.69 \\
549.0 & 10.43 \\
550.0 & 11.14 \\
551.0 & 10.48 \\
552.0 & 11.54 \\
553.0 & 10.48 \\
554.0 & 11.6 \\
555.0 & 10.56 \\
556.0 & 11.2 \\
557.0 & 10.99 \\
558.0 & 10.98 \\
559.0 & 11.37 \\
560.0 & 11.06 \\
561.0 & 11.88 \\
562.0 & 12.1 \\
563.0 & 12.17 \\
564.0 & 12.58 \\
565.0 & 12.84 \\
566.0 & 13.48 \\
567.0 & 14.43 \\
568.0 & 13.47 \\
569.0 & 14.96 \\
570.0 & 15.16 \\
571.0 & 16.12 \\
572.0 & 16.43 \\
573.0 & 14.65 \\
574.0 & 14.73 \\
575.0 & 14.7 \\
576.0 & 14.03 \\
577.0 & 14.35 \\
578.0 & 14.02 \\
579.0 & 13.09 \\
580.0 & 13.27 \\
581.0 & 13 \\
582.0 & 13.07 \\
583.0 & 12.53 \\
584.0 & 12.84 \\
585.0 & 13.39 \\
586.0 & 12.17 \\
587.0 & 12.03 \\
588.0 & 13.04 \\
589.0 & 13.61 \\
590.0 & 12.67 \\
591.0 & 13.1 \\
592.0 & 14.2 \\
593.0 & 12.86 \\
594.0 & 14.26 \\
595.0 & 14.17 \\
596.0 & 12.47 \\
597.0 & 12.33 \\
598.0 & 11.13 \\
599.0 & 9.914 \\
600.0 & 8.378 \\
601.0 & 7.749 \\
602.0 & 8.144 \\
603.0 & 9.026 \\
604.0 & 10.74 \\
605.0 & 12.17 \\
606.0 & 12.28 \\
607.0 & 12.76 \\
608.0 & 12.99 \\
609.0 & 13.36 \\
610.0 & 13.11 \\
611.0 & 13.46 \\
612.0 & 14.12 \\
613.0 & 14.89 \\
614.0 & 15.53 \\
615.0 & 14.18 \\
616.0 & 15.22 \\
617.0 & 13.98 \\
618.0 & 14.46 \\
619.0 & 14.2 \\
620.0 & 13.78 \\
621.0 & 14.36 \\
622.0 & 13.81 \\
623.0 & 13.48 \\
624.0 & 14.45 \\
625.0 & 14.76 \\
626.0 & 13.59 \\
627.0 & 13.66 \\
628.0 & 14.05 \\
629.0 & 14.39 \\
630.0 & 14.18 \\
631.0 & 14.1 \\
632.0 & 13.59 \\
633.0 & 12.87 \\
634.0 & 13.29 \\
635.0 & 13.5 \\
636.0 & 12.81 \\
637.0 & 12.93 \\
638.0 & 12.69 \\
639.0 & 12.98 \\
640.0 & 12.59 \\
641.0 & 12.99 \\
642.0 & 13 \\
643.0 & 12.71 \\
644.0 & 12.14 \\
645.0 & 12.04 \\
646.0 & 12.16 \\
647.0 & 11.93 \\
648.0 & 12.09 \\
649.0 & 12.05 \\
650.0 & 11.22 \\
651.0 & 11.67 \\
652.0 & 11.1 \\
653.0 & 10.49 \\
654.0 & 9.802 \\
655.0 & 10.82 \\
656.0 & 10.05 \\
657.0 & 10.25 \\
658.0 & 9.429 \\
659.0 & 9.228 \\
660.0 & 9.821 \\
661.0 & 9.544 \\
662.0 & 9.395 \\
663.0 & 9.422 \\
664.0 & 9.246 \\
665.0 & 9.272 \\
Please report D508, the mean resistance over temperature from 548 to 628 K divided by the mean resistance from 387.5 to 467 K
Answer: 1.26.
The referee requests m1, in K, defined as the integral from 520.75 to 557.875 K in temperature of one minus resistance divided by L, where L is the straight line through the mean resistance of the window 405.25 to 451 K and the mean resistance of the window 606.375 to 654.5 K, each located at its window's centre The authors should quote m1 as 3.6 K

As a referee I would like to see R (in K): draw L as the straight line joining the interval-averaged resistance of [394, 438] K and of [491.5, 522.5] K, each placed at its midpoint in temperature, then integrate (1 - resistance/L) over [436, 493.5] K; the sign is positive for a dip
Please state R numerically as 9.96 K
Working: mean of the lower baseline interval 10.6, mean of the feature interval 10.1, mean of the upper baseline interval 13.7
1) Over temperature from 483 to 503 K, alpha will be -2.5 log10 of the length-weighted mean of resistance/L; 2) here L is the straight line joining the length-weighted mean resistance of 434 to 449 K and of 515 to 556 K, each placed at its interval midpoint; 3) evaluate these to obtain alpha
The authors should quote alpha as -0.19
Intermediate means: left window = 9.53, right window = 11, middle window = 12.3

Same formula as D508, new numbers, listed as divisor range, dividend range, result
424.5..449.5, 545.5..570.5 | 1.20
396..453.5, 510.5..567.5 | 1.12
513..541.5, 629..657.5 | 1.09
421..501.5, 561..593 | 1.28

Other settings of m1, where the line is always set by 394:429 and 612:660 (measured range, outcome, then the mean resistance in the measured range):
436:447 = 1.56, 9.43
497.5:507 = -2.67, 14.8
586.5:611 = 0.98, 12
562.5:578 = -2.62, 14.3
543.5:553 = 0.86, 10.9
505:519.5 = -3.10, 14.1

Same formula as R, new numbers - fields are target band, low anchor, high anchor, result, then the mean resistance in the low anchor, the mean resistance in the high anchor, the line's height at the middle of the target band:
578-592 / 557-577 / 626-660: 0.2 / 13.5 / 12.2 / 13.2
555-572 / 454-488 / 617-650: -1.2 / 10.3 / 13.3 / 12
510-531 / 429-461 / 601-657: -2.6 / 9.64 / 12.8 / 10.9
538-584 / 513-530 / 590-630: 0.5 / 11.9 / 13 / 12.4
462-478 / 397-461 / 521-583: 0.4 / 10.2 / 11.9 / 10.8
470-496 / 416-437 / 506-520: 4.0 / 10.7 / 14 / 12.8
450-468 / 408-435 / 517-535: 1.7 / 10.7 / 11.2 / 10.9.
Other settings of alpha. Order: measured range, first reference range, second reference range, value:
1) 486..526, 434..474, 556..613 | -0.19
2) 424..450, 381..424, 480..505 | 0.14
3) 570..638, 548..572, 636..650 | -0.07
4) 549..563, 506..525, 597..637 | 0.18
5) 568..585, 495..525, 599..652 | -0.07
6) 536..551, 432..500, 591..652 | 0.12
